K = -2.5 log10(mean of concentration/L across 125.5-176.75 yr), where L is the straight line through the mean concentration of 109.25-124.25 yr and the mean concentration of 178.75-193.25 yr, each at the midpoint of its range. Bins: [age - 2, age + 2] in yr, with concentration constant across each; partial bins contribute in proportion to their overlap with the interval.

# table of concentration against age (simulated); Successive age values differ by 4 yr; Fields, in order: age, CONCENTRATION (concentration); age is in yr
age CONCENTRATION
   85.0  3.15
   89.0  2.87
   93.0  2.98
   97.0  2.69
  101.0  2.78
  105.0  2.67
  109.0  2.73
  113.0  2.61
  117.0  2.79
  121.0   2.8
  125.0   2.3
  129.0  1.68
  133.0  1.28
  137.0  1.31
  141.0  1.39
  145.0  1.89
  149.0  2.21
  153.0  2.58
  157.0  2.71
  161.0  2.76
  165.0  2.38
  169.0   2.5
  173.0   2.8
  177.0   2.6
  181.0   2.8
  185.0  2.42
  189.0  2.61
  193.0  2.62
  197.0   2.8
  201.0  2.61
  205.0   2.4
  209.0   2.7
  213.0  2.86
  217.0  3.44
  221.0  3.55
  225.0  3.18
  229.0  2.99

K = 0.23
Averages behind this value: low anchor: 2.7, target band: 2.15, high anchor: 2.61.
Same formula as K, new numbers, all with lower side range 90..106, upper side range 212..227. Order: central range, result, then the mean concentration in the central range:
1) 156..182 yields 0.17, 2.64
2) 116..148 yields 0.46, 1.91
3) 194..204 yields 0.20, 2.67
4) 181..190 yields 0.22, 2.57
